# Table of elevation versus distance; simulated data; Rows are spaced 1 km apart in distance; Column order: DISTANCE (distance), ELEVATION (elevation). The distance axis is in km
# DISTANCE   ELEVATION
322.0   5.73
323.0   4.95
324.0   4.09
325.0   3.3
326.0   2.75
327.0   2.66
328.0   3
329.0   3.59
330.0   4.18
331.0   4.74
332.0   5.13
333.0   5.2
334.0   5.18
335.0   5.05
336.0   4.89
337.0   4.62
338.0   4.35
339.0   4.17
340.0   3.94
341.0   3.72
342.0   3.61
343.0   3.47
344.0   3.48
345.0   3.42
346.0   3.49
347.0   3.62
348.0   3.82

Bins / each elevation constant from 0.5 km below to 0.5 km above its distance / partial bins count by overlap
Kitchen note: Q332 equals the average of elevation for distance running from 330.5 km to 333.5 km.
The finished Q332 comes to 5.02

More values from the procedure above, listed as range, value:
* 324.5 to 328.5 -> 2.93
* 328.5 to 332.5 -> 4.41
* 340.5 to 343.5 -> 3.6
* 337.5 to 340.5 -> 4.15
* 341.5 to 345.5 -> 3.5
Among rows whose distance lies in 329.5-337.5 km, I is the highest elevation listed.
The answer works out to 5.2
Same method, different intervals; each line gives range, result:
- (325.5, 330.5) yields 4.18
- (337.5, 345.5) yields 4.35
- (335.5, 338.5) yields 4.89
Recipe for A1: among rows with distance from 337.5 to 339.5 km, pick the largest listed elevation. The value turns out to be 4.35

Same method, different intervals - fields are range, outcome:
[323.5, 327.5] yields 4.09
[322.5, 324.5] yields 4.95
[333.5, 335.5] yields 5.18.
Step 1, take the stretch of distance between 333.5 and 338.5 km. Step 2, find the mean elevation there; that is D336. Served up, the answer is 4.82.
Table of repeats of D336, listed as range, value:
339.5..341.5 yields 3.83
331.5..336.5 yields 5.09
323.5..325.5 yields 3.69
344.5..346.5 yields 3.46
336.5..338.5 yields 4.48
